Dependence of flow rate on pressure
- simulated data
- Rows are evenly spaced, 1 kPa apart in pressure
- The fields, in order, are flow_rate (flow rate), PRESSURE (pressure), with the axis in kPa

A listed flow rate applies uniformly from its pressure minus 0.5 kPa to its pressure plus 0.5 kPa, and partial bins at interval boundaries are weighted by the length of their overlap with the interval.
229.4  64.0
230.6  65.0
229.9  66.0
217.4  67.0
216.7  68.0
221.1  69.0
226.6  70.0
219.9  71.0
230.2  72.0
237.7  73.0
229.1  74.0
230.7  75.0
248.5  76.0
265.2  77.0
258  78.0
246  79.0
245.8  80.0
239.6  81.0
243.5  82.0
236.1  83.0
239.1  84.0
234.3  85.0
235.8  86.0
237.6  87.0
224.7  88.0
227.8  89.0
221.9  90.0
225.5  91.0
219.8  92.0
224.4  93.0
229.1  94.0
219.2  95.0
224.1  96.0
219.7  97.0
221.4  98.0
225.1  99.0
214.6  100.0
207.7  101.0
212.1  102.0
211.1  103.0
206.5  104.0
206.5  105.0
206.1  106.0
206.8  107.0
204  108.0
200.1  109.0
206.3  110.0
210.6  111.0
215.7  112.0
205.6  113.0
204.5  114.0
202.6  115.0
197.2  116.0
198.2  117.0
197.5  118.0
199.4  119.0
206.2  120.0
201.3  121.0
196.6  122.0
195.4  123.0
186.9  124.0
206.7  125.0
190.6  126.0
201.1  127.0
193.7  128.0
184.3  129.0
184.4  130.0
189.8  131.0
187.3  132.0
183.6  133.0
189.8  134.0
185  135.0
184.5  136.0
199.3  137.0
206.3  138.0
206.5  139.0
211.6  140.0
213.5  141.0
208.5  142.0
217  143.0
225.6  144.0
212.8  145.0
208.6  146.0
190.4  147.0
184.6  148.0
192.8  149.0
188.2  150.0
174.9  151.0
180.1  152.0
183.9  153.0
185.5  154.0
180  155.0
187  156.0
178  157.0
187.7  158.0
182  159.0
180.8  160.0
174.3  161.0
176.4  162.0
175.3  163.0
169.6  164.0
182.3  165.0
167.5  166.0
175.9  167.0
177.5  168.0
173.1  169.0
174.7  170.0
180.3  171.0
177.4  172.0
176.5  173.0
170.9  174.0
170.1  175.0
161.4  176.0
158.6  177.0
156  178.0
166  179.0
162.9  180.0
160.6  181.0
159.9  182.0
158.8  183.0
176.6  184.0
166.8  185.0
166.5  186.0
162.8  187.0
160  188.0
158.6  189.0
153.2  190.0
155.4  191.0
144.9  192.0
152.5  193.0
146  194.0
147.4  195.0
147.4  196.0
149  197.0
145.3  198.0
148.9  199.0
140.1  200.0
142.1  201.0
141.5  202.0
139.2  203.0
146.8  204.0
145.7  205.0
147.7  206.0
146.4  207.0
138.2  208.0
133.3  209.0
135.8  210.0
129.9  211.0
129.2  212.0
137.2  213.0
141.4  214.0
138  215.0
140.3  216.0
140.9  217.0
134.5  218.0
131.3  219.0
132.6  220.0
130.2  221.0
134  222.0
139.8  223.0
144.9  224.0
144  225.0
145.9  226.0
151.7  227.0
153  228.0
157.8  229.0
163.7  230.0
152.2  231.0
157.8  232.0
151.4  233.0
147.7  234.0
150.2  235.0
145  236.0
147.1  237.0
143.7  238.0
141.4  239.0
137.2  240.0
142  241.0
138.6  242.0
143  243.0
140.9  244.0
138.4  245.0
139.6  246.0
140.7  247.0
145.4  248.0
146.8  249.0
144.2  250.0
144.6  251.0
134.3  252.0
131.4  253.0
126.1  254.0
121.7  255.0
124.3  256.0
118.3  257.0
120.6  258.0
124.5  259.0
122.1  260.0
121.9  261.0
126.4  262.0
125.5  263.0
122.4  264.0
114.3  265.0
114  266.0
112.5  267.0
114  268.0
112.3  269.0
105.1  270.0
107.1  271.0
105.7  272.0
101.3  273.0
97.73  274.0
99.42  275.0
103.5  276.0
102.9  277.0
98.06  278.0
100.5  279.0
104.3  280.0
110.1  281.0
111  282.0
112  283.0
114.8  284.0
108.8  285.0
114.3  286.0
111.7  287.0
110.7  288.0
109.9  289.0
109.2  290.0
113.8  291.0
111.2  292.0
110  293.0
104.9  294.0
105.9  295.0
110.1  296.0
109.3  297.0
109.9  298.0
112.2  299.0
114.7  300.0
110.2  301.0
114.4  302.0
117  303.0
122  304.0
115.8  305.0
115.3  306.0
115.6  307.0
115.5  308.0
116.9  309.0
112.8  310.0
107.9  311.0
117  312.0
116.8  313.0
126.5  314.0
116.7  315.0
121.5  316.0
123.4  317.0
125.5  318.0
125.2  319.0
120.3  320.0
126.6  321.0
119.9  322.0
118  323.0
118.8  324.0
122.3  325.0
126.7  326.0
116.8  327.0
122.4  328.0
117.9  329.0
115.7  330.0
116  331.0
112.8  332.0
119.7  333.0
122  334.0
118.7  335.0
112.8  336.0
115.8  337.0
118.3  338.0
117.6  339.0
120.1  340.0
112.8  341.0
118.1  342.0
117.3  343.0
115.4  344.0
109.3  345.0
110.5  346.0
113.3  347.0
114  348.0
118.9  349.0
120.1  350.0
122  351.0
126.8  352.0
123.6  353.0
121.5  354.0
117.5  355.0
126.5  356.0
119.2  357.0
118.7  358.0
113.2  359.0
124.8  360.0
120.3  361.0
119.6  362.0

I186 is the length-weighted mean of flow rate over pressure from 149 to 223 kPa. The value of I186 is 159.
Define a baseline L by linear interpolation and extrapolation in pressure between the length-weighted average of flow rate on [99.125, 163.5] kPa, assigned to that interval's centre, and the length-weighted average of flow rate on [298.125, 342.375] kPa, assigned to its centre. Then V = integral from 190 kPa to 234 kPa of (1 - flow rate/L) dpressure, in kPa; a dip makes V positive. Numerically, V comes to 5.2 kPa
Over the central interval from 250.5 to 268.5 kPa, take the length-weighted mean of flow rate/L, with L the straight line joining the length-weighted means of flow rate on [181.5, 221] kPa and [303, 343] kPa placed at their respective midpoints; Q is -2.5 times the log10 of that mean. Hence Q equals 0.08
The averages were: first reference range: 146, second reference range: 119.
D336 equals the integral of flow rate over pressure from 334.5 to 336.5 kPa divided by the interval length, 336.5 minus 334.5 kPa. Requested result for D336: 116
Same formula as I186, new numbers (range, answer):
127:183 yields 184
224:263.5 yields 140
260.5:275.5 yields 112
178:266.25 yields 143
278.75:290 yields 110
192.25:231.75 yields 143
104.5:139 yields 198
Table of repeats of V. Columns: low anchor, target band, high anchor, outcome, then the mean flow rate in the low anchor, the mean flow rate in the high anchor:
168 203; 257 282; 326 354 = 4.7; 159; 118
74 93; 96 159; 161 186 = 1.3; 237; 170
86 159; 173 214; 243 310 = 3.0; 203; 117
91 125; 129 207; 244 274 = 0.9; 209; 124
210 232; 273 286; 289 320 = 1.8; 142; 115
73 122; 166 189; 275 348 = 1.7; 221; 115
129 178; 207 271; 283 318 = 3.7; 186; 114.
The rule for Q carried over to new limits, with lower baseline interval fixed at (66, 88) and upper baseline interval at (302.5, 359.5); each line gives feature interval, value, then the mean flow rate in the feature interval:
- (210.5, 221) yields 0.258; 135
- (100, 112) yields 0.074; 208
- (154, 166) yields 0.105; 179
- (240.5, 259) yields 0.155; 135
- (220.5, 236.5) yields 0.122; 148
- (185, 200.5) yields 0.195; 152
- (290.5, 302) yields 0.214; 110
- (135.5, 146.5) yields -0.013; 209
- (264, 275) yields 0.328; 109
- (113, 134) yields 0.100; 195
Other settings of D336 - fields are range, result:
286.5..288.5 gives 111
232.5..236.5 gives 149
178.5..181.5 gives 163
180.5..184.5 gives 164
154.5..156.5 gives 184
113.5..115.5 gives 204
